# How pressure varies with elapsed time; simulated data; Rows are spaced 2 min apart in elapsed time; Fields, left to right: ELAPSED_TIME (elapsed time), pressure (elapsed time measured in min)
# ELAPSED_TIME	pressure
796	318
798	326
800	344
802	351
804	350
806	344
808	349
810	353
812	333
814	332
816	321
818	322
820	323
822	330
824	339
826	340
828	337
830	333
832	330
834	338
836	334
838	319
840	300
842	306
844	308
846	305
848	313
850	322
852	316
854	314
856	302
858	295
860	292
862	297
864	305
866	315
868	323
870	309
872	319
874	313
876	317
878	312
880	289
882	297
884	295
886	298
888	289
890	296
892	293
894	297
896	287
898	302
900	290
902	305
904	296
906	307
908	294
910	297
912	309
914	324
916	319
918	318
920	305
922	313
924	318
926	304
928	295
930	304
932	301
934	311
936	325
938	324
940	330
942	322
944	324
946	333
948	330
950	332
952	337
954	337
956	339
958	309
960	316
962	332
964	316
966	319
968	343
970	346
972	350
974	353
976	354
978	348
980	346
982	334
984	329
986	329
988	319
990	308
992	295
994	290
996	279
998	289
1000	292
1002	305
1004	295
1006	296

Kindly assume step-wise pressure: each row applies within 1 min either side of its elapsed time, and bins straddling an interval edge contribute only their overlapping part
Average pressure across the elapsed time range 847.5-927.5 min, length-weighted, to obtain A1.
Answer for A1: 305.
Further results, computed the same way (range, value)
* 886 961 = 311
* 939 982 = 334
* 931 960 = 325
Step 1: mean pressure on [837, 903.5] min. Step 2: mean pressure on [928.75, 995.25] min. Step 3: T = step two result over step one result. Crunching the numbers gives 1.07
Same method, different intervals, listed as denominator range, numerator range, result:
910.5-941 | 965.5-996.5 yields 1.05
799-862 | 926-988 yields 1.01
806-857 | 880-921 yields 0.92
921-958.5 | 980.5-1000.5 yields 0.96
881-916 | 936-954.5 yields 1.10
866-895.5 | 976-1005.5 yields 1.03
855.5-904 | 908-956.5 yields 1.06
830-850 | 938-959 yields 1.03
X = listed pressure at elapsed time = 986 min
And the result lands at 329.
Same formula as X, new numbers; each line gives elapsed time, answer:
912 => 309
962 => 332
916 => 319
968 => 343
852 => 316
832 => 330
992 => 295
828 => 337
